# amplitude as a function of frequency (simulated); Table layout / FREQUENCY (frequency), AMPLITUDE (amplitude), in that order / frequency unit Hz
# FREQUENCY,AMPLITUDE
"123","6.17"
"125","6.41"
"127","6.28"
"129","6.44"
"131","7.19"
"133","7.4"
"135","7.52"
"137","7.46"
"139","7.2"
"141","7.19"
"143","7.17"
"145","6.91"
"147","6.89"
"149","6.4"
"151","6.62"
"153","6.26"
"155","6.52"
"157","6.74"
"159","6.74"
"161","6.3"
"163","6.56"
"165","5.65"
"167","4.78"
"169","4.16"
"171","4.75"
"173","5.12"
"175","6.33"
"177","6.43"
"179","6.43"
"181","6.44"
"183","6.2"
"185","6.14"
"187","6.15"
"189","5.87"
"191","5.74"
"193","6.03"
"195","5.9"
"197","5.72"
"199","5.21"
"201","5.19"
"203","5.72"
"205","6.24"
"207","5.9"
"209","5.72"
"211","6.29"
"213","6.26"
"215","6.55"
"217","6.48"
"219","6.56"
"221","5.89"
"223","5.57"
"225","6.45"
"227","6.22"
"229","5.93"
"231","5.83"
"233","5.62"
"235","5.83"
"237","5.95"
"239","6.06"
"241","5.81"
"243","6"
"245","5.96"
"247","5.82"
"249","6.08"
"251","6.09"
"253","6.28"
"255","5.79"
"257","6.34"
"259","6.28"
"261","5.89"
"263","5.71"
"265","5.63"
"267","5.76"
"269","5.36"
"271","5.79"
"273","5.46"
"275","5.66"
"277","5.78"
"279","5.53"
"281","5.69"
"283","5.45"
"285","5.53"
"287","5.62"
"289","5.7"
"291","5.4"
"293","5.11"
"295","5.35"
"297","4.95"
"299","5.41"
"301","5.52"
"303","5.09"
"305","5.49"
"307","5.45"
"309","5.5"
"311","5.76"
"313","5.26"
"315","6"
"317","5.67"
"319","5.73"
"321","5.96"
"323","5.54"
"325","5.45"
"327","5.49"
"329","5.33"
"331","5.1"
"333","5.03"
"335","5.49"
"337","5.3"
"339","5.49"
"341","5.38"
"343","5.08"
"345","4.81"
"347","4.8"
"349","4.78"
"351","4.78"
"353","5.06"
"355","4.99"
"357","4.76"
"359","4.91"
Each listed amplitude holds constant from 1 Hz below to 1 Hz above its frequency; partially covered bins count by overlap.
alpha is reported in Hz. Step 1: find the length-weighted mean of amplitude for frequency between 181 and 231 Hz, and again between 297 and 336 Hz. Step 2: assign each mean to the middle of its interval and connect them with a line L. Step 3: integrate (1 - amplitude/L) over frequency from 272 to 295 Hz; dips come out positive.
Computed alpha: 0.4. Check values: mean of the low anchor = 6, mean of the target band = 5.53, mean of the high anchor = 5.47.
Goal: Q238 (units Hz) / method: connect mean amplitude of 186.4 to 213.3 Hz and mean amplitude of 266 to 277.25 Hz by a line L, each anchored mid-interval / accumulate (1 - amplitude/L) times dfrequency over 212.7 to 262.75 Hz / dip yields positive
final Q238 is -2.9 Hz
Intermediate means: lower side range 5.84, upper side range 5.63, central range 6.05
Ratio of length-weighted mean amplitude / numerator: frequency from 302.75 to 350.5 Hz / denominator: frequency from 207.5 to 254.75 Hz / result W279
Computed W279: 0.9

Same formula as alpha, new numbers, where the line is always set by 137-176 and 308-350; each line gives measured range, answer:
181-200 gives 0.5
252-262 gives -0.6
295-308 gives 0.5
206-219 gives -0.6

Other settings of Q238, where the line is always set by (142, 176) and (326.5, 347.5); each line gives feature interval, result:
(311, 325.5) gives -1.0 Hz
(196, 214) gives 0.2 Hz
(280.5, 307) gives 0.1 Hz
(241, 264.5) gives -1.5 Hz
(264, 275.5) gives -0.1 Hz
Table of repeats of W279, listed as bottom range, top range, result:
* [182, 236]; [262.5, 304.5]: 0.92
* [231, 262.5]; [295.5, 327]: 0.92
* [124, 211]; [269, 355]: 0.87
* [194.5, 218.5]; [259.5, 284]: 0.95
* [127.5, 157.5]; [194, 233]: 0.86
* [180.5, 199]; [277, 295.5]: 0.92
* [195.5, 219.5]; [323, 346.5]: 0.88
